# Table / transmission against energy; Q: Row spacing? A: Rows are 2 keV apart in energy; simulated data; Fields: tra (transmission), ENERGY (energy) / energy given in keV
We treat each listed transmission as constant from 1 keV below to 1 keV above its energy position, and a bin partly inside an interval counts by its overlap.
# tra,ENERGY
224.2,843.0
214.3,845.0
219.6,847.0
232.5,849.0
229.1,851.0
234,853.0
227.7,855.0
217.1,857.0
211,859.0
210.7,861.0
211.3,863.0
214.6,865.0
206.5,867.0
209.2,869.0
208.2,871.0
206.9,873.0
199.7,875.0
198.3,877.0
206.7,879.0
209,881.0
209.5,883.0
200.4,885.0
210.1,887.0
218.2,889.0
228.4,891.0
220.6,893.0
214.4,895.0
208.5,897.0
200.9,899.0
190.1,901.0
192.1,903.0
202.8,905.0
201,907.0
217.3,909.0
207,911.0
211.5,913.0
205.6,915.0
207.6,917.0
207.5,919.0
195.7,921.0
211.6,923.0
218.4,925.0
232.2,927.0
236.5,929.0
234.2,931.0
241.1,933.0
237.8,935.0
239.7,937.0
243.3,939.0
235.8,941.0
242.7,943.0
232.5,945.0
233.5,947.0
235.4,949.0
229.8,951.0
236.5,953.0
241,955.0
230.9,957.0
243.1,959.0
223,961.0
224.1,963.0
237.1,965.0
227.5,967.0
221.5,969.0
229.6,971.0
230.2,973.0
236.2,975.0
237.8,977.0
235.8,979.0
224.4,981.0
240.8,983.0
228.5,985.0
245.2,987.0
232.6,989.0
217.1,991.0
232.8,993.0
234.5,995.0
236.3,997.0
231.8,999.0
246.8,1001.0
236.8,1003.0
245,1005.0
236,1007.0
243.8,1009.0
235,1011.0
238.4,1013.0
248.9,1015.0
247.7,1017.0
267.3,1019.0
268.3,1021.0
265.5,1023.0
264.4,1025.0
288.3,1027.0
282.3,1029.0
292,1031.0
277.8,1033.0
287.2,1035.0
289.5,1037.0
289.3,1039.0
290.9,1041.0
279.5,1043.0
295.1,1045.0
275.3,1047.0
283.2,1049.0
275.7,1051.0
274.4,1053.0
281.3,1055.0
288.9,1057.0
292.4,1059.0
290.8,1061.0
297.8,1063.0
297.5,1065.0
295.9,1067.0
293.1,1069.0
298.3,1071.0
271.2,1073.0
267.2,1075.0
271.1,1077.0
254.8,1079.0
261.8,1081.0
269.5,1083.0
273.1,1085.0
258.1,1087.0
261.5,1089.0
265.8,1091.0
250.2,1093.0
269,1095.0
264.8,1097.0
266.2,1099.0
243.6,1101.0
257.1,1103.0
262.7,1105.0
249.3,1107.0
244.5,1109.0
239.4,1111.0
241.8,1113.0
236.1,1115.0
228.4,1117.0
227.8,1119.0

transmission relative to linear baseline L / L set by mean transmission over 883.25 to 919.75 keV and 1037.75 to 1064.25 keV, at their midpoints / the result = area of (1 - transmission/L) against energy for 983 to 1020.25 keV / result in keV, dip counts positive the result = 3.0 keV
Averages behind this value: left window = 208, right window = 286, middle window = 239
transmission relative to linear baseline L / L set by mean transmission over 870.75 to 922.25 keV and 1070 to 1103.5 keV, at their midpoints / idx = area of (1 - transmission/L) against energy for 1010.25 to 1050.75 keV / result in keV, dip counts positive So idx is -4.19 keV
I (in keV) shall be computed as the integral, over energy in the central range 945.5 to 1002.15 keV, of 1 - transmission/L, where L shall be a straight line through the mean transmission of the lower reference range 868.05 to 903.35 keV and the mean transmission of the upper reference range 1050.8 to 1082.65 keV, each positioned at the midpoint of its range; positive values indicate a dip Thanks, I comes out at 2.5 keV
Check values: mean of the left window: 208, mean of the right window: 282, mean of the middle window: 233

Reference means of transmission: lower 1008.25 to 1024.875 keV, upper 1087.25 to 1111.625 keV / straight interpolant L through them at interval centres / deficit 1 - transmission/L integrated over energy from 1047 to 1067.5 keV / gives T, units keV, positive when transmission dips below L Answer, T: -2.6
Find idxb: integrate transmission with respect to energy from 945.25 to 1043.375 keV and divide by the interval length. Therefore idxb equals 247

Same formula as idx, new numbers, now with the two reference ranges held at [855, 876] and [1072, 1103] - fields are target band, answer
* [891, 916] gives 1.4 keV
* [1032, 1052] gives -2.5 keV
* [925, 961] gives -1.1 keV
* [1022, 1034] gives -1.4 keV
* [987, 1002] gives 0.4 keV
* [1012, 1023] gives -0.4 keV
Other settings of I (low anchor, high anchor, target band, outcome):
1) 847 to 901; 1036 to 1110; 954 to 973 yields 0.8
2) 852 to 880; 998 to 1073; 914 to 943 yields 1.1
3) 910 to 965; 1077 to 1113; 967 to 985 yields 0.3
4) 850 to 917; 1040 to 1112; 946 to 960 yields -0.2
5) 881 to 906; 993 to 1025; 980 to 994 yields 0.4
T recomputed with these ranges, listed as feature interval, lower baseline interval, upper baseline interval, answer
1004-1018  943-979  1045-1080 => 0.8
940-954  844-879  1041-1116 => 0.1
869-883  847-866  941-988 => 1.1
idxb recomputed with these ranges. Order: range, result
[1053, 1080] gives 284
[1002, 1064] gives 272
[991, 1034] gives 252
